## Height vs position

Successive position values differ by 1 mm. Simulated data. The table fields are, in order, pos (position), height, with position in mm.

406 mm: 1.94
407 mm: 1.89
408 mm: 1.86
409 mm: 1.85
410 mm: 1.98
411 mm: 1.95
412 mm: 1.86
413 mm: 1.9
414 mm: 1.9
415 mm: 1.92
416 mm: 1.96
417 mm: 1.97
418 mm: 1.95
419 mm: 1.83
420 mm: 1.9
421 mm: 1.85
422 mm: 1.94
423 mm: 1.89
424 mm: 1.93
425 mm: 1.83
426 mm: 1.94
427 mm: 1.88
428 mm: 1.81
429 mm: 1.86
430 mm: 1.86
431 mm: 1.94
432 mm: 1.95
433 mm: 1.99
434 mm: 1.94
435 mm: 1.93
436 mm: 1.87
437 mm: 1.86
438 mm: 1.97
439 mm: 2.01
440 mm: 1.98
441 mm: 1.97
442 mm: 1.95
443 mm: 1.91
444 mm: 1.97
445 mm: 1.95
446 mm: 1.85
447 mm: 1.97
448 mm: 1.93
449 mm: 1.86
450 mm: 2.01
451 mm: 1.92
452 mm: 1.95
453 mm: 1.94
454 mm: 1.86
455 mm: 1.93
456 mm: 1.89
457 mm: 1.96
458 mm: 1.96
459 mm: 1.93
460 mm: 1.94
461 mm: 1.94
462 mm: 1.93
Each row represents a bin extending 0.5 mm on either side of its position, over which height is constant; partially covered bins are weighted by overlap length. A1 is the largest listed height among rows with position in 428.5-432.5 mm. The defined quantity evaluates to 1.95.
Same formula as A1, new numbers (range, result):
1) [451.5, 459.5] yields 1.96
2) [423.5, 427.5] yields 1.94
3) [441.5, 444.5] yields 1.97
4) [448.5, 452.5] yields 2.01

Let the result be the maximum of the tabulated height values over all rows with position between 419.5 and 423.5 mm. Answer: 1.94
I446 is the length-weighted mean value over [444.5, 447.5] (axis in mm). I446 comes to 1.92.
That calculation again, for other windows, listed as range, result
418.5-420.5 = 1.86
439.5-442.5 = 1.97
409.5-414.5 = 1.92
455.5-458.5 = 1.94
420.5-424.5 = 1.9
